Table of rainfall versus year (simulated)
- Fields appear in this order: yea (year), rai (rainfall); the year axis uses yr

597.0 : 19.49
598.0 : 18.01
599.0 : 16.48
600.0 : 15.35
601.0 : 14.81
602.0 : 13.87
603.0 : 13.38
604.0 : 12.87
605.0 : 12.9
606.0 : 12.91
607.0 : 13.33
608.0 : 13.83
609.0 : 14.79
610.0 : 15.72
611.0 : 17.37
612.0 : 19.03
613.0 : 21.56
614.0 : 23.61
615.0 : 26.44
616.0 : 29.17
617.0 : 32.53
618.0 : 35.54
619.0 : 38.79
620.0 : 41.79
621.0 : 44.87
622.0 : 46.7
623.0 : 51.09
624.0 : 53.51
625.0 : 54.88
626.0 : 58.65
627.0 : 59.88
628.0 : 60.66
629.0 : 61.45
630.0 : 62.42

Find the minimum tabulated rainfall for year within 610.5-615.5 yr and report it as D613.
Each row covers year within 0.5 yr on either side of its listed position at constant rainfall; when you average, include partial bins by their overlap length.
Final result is 17.37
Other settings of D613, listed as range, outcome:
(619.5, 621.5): 41.79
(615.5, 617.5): 29.17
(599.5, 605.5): 12.87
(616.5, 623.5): 32.53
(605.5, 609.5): 12.91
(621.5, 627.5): 46.7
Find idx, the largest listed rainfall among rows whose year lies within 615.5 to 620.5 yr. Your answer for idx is 41.79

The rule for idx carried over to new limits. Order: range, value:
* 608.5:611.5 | 17.37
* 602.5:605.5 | 13.38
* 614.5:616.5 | 29.17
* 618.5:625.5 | 54.88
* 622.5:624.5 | 53.51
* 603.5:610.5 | 15.72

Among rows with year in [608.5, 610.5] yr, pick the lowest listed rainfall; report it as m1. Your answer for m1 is 14.79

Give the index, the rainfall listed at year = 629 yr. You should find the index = 61.45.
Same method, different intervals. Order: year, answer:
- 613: 21.56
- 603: 13.38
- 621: 44.87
